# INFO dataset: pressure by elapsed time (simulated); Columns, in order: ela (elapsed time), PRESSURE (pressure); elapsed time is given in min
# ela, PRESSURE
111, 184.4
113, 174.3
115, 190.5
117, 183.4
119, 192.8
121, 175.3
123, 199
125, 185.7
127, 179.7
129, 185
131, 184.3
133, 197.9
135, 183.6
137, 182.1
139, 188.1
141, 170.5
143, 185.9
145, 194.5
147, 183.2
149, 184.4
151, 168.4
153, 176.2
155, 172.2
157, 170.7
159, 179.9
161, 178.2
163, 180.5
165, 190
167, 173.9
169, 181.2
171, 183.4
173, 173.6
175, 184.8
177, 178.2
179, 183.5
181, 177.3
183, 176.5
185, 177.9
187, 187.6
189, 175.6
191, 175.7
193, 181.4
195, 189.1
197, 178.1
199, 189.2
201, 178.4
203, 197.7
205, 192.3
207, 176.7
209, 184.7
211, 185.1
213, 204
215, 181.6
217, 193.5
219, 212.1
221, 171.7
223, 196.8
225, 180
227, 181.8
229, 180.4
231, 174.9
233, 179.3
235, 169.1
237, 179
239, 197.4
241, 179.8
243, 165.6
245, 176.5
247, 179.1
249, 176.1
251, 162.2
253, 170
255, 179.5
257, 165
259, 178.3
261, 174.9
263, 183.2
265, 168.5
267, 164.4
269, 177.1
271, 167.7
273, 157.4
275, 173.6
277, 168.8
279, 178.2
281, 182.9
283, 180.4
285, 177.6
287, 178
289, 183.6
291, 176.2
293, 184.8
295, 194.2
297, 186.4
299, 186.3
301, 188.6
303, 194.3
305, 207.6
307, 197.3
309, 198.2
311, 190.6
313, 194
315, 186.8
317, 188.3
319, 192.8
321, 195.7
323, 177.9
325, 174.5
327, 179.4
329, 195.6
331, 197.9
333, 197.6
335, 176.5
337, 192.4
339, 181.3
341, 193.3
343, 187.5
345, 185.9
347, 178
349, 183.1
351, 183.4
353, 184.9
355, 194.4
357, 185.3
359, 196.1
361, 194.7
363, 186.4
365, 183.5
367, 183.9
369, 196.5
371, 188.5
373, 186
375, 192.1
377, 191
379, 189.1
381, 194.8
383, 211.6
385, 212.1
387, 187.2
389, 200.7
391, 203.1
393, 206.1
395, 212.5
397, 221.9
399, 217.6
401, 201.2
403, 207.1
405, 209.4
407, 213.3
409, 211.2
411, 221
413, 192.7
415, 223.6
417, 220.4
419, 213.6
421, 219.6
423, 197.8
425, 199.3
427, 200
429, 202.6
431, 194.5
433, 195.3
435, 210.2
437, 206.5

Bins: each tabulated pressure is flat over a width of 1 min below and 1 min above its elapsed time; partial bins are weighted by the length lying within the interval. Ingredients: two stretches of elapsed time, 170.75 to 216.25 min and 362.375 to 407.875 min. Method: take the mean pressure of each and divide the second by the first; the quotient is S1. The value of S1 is 1.1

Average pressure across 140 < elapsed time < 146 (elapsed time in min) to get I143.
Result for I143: 184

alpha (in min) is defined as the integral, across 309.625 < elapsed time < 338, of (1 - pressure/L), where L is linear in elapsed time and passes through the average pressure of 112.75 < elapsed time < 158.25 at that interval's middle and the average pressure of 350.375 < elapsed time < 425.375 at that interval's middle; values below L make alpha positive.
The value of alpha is 1.1 min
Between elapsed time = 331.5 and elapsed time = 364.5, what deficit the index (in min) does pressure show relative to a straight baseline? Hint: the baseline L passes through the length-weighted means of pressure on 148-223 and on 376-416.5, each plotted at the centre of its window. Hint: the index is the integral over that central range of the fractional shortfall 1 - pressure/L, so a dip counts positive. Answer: 2.2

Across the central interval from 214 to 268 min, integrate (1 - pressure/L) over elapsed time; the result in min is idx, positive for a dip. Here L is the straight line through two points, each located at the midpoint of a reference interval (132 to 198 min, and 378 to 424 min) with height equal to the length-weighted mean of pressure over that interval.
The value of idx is 3.1 min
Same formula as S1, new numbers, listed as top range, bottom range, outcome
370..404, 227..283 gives 1.15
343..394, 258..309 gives 1.06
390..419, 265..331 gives 1.15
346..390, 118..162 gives 1.05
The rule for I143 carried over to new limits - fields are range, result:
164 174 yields 180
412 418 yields 212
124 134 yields 187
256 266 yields 174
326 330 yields 188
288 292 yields 180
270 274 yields 163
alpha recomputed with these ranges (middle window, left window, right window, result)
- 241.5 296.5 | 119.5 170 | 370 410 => 5.0 min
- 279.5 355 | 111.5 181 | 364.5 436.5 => 3.4 min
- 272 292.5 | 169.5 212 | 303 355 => 1.2 min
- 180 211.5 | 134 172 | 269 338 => -0.2 min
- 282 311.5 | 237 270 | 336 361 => -1.2 min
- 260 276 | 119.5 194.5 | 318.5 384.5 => 1.3 min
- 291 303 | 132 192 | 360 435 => 0.3 min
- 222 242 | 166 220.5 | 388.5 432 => 0.7 min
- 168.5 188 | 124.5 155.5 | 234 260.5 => 0.0 min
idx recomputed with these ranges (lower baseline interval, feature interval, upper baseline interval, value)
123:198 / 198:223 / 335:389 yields -0.79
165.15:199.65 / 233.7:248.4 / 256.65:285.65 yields -0.19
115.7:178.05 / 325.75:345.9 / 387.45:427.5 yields 1.33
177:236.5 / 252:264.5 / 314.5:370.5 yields 0.70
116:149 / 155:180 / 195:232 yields 0.88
